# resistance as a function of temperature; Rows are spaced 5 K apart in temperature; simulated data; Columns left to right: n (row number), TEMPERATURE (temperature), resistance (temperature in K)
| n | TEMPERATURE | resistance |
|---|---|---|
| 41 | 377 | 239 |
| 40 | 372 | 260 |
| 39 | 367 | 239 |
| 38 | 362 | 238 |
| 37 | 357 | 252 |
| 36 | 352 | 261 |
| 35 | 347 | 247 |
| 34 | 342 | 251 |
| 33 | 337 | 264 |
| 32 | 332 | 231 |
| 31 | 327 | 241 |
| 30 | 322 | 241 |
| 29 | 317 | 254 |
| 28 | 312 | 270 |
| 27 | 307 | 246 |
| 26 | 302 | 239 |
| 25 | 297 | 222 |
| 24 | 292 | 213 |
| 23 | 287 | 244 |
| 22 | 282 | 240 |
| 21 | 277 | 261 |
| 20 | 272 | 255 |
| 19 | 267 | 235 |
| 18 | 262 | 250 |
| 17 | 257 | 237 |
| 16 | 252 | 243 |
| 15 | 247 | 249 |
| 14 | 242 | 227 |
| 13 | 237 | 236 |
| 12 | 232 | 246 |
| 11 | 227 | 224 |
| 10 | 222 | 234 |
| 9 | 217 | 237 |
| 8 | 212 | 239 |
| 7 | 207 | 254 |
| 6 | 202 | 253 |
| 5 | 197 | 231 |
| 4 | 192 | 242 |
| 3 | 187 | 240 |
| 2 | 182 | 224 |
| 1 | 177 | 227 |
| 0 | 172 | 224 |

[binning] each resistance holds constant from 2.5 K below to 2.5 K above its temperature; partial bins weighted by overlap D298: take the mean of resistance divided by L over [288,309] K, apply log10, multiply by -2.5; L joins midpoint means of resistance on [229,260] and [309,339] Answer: 0.07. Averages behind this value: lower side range 240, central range 231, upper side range 250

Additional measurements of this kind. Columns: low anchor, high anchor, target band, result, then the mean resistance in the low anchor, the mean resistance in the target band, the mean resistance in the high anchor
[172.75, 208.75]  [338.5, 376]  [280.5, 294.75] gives 0.06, 238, 232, 250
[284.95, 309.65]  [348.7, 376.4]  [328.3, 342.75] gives -0.02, 233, 248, 249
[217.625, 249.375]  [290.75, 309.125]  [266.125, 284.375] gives -0.07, 236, 249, 231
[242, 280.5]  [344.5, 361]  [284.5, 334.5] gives 0.04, 246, 240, 252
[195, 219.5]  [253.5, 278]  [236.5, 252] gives 0.03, 243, 238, 247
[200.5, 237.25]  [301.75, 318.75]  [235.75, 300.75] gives 0.04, 240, 239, 254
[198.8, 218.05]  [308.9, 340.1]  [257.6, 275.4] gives 0.01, 246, 246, 250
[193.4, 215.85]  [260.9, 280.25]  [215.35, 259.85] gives 0.04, 244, 237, 250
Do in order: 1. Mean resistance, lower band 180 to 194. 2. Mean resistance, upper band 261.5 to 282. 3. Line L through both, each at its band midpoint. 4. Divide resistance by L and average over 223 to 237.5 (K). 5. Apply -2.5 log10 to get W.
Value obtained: 0.033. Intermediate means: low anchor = 236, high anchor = 249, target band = 235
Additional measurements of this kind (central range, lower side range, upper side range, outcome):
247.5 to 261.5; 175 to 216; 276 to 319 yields -0.01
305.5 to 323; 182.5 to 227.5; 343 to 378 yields -0.04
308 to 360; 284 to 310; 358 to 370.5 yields -0.06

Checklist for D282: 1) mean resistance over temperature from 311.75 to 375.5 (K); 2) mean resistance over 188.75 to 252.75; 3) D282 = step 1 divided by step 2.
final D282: 1.04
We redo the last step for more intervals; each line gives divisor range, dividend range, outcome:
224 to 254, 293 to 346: 1.03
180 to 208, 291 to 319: 1.01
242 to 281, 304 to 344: 1.02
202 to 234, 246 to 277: 1.02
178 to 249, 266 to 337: 1.02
